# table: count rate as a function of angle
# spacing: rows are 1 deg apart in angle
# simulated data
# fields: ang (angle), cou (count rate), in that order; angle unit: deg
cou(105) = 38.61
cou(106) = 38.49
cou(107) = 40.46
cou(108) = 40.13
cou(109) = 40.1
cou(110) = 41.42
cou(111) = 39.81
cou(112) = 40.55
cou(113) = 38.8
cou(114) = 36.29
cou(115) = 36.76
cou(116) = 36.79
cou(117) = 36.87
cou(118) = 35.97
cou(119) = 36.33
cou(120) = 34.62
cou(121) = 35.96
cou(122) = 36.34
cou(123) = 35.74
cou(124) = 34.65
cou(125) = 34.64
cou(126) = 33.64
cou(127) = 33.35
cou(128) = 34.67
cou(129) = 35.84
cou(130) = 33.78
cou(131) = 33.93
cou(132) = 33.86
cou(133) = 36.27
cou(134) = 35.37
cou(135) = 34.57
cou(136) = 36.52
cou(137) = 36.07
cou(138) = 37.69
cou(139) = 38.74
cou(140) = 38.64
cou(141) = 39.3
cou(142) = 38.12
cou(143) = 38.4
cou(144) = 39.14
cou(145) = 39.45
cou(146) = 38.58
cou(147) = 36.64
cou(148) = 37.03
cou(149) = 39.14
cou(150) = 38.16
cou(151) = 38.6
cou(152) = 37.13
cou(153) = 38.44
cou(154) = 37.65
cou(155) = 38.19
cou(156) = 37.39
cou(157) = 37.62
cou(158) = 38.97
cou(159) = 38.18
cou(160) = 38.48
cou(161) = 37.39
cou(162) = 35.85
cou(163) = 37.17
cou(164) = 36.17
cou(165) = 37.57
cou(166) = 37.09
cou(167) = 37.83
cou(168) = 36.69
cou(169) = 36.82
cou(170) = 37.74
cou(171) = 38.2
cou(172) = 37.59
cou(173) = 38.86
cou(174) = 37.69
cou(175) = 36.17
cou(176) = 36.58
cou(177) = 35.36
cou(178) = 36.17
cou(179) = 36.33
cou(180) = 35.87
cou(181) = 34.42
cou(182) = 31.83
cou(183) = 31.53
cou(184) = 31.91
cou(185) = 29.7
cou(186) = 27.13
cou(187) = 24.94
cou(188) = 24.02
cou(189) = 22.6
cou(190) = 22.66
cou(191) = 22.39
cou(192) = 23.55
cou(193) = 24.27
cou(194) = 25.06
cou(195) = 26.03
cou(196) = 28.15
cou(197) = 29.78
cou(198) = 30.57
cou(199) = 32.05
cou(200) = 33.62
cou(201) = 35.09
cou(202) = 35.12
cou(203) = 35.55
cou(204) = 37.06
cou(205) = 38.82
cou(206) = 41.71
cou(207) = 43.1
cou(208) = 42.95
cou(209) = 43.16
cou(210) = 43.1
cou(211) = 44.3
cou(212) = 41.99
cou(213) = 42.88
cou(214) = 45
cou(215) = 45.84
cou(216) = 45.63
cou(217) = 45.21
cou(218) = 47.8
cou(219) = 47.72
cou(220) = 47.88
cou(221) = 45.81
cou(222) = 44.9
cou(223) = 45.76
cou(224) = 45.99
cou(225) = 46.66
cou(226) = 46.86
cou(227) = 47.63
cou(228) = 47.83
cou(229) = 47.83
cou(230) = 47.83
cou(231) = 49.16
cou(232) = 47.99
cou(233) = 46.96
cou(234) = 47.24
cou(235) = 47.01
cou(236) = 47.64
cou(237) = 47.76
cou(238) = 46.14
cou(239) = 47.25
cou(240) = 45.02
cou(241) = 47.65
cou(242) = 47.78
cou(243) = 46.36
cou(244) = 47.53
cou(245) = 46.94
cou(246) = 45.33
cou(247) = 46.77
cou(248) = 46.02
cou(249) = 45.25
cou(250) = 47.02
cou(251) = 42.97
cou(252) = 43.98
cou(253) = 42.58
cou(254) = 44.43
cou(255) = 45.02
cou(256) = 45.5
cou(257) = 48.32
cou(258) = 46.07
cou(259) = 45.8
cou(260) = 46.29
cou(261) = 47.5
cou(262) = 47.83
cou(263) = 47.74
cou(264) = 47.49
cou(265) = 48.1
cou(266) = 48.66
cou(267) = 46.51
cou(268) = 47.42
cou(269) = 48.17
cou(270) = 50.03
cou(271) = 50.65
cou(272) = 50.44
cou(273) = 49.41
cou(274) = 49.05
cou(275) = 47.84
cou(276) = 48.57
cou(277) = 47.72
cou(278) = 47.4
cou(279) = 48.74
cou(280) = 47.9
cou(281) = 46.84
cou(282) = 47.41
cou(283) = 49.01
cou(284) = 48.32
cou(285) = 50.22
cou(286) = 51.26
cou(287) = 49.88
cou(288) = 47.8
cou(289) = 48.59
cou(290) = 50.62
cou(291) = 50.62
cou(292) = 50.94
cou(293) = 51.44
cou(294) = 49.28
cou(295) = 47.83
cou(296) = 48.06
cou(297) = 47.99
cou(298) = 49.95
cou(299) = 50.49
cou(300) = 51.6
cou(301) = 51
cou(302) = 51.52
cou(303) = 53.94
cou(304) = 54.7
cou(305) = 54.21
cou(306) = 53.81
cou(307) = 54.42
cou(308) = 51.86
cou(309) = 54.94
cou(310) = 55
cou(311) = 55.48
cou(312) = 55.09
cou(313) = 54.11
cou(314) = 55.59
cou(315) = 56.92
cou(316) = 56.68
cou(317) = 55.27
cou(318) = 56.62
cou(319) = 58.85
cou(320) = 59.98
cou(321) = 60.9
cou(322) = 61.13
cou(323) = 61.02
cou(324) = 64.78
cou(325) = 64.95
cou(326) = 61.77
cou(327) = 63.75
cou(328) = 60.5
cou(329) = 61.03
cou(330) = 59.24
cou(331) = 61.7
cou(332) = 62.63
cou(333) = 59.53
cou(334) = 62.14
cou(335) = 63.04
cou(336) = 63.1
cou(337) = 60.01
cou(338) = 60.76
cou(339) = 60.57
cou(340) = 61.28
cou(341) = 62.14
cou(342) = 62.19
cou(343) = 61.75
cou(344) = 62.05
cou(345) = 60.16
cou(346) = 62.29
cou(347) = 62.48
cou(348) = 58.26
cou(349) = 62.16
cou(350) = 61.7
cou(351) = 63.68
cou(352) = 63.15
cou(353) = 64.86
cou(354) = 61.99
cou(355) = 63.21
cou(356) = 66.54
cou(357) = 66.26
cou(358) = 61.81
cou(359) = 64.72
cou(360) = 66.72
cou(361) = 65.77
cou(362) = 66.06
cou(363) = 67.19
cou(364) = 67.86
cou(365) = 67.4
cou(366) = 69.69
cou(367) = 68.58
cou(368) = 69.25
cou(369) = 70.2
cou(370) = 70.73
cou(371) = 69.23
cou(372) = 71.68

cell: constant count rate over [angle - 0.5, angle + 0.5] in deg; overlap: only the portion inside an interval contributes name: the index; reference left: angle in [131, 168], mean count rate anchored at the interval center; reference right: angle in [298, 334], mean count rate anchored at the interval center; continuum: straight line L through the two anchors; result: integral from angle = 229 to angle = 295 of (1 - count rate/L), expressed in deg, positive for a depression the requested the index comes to 4.1 deg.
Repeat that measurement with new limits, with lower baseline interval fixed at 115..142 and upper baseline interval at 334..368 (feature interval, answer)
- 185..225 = 7.9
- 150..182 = 2.6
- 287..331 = 2.6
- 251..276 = 2.6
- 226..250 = 1.2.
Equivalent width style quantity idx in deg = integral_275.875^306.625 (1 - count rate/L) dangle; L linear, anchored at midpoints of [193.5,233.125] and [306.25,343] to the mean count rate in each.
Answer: 2.3 deg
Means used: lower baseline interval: 41.6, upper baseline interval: 59.4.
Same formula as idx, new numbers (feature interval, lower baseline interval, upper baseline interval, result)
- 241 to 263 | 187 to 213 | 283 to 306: -1.8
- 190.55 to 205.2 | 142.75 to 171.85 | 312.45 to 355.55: 4.4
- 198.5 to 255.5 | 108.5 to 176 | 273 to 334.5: 1.7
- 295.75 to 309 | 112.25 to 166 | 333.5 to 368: 1.3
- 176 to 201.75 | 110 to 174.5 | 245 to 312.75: 7.2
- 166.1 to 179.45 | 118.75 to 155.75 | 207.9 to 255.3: 1.0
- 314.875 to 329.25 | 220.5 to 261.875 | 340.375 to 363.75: -0.4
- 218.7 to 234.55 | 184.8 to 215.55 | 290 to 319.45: -3.5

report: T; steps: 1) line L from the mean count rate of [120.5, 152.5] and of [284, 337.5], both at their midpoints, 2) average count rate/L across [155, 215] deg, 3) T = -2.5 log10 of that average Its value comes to 0.19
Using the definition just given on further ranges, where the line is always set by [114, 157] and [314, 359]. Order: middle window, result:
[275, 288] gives 0.129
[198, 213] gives 0.165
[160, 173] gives 0.089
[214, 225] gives 0.018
